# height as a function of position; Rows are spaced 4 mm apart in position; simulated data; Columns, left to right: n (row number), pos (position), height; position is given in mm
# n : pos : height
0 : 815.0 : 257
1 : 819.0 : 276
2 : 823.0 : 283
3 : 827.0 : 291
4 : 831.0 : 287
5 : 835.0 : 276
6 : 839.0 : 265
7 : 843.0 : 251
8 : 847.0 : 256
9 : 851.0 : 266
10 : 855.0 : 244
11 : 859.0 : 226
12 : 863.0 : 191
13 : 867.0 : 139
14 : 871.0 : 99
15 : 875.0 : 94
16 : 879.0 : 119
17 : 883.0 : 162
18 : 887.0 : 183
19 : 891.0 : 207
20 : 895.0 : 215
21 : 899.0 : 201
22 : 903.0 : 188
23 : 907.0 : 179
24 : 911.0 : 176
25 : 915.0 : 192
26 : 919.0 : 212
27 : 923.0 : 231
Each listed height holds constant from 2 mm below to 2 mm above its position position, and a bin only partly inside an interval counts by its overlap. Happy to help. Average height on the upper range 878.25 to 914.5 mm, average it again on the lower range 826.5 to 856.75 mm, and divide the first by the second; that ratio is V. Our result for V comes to 0.7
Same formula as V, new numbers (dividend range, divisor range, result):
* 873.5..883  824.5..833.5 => 0.41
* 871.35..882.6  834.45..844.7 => 0.43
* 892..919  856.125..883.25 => 1.30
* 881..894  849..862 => 0.77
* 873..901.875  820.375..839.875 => 0.60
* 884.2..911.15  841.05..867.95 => 0.85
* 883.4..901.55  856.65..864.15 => 0.93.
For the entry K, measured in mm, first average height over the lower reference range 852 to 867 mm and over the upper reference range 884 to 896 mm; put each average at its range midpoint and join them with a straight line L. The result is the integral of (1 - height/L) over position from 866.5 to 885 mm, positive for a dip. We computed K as 7.5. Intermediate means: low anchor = 213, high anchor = 197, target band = 121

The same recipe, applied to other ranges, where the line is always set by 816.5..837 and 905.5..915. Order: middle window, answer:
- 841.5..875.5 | 6.4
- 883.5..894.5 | 0.7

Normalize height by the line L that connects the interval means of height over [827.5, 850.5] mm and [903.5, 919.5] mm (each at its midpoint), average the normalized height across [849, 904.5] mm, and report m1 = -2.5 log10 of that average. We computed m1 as 0.239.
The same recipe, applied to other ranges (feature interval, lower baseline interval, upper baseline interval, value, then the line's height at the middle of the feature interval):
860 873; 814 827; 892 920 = 0.48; 232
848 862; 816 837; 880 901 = -0.01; 241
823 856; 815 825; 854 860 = -0.06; 254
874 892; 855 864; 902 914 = 0.29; 200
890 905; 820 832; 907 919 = 0.02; 205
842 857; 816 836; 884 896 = -0.02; 251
